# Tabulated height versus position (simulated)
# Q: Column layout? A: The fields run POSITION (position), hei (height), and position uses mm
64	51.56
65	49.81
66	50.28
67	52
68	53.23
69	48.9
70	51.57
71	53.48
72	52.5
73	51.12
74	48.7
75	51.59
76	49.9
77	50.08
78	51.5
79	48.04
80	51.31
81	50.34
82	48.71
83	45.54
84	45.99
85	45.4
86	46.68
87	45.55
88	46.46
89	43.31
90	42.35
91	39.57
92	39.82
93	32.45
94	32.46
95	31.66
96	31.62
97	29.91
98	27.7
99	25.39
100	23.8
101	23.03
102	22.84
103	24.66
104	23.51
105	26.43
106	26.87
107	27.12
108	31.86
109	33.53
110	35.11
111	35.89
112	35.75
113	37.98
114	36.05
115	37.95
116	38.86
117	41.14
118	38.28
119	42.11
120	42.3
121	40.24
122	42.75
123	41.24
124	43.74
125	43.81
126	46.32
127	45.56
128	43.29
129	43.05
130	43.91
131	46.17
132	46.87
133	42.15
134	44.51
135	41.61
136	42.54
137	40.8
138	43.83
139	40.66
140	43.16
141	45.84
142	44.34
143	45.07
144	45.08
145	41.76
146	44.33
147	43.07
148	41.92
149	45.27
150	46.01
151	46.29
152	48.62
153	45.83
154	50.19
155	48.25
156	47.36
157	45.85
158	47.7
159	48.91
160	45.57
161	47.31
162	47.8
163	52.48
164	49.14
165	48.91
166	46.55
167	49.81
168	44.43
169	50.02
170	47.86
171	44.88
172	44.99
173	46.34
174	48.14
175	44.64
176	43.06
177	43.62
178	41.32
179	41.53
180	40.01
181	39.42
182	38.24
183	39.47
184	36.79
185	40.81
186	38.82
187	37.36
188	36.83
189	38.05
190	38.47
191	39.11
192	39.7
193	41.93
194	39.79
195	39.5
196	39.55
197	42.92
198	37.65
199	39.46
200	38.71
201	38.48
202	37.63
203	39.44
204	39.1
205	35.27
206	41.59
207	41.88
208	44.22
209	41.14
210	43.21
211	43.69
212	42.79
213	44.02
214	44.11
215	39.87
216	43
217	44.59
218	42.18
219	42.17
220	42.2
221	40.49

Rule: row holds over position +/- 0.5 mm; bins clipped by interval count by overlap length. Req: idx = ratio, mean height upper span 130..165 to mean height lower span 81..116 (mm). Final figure 1.30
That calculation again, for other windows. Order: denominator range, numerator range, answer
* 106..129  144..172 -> 1.20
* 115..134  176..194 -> 0.93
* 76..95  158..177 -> 1.06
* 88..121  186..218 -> 1.21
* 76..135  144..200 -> 1.12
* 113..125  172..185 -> 1.04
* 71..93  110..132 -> 0.87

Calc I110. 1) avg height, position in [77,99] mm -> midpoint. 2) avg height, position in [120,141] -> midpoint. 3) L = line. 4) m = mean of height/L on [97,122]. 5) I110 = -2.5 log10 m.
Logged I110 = 0.29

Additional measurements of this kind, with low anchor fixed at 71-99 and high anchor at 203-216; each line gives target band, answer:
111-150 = 0.01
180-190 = 0.10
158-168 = -0.14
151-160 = -0.12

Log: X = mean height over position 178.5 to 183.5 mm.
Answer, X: 39.7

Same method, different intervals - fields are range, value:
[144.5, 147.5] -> 43.1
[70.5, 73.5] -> 52.4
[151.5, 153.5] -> 47.2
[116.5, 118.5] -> 39.7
